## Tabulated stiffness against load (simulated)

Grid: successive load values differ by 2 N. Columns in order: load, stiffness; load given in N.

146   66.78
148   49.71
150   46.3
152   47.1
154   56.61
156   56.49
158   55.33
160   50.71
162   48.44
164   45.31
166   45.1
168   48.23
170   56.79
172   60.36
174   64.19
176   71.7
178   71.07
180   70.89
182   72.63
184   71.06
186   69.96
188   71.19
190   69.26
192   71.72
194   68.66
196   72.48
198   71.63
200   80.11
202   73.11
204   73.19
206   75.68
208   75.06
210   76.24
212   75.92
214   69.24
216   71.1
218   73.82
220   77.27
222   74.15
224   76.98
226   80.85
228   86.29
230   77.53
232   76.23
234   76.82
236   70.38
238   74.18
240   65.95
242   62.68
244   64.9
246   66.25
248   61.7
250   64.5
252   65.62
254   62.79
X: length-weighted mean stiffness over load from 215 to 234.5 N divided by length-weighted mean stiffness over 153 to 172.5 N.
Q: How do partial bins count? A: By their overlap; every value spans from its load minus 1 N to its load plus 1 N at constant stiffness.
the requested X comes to 1.5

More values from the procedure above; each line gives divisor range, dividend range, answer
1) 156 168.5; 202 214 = 1.51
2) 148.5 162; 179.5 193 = 1.37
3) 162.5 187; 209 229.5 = 1.23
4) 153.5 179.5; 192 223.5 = 1.31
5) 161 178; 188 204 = 1.29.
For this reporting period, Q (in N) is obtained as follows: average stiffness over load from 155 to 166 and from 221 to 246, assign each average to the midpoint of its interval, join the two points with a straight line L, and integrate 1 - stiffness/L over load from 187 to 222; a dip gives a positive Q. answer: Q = -4.8 N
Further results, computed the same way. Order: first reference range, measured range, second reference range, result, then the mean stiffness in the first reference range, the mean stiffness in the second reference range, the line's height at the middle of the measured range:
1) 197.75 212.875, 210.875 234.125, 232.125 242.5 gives -1.10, 75.3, 70.9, 72.9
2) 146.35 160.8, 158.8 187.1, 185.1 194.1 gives 0.89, 52.4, 70.3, 62.1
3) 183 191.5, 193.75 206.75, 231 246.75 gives -0.65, 70.4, 69.7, 70.3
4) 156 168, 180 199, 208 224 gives -2.75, 49.5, 74.2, 62.1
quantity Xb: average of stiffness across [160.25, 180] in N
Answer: 57.3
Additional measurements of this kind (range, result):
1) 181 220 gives 72.9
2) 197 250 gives 73.2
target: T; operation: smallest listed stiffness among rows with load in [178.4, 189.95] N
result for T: 69.96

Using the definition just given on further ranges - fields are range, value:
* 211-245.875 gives 62.68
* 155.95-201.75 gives 45.1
